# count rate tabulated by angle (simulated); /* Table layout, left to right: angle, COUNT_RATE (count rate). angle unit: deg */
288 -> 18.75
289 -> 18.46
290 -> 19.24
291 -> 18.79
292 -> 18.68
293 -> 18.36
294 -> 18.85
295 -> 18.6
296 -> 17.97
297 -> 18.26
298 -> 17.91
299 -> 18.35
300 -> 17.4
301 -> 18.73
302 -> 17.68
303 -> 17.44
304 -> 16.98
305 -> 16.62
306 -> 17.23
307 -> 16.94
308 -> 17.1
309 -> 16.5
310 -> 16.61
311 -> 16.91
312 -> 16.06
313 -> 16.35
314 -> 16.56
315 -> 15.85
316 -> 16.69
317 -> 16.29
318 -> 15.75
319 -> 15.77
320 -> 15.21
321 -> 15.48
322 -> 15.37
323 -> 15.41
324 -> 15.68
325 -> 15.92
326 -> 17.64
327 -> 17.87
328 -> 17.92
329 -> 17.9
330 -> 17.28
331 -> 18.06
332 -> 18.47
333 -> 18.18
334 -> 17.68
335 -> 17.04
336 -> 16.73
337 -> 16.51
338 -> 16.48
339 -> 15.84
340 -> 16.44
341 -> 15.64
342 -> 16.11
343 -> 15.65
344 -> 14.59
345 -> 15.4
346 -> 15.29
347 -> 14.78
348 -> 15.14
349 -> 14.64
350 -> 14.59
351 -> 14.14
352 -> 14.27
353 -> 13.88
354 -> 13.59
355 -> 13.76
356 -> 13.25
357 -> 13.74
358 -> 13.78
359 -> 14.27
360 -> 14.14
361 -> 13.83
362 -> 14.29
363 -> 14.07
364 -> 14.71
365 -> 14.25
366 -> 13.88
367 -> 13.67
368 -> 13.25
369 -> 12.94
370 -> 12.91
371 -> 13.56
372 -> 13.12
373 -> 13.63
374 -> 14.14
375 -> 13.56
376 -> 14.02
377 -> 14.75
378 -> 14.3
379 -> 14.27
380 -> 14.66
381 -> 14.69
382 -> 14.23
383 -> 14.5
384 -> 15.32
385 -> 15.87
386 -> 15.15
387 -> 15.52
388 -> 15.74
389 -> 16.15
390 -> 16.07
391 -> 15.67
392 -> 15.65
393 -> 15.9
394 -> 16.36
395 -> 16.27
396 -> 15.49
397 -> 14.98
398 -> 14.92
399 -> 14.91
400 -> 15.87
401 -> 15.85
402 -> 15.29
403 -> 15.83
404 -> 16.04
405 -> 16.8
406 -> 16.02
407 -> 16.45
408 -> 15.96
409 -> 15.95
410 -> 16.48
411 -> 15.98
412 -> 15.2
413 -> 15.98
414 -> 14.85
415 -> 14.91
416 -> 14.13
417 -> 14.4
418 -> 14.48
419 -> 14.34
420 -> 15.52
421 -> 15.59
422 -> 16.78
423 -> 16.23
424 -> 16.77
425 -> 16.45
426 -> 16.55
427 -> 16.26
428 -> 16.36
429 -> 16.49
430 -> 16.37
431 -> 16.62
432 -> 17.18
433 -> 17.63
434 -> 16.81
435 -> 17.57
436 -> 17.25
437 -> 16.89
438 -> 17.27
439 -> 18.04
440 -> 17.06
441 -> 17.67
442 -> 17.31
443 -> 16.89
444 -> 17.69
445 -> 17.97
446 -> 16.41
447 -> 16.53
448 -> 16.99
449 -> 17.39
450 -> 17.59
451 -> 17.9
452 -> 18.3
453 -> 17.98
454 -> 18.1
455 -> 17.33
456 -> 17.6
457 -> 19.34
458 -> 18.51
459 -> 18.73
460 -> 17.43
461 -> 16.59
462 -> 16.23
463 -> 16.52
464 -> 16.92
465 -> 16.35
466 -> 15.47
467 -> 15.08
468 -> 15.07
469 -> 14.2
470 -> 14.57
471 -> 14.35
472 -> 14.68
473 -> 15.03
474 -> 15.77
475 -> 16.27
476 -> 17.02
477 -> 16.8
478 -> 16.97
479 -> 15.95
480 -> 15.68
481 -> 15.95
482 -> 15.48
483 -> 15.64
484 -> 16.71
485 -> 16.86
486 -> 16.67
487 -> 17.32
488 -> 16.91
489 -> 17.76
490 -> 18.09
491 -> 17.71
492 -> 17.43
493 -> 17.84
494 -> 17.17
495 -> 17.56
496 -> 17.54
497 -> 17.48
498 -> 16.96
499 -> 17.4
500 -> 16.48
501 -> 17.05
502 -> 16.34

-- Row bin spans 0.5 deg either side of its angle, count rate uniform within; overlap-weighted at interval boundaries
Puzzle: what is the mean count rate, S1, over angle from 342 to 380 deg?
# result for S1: 14.1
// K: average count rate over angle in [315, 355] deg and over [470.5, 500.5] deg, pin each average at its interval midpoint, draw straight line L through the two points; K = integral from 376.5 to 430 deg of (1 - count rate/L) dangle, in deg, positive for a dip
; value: 2.4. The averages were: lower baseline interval 16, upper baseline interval 16.6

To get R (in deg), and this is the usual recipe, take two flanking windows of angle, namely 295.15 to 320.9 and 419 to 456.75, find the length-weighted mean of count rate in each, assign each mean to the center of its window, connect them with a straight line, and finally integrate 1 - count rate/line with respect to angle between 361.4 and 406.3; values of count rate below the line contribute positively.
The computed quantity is 5.6 deg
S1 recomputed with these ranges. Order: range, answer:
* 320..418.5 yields 15.3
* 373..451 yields 15.9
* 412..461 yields 16.8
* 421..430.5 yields 16.4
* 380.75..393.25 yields 15.4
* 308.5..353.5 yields 16.1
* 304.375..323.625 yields 16.2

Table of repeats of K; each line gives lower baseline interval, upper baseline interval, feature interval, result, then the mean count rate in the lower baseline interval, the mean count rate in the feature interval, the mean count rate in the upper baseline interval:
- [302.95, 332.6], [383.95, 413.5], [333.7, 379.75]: 4.78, 16.7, 14.6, 15.8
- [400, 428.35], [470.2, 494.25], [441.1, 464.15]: -1.91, 15.8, 17.5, 16.5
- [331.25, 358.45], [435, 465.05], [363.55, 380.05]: 2.18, 15.4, 13.8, 17.4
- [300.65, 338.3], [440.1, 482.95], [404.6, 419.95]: 1.16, 16.8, 15.5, 16.7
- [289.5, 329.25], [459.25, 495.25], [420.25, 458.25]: -1.53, 17.1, 17.2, 16.3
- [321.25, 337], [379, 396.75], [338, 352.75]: 1.28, 17.1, 15.2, 15.4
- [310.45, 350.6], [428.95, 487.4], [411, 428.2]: 1.08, 16.3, 15.6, 16.8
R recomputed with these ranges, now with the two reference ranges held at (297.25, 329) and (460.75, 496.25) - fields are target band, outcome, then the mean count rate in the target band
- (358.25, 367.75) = 1.4 deg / 14.1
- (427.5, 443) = -0.6 deg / 17.1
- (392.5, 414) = 0.9 deg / 15.8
